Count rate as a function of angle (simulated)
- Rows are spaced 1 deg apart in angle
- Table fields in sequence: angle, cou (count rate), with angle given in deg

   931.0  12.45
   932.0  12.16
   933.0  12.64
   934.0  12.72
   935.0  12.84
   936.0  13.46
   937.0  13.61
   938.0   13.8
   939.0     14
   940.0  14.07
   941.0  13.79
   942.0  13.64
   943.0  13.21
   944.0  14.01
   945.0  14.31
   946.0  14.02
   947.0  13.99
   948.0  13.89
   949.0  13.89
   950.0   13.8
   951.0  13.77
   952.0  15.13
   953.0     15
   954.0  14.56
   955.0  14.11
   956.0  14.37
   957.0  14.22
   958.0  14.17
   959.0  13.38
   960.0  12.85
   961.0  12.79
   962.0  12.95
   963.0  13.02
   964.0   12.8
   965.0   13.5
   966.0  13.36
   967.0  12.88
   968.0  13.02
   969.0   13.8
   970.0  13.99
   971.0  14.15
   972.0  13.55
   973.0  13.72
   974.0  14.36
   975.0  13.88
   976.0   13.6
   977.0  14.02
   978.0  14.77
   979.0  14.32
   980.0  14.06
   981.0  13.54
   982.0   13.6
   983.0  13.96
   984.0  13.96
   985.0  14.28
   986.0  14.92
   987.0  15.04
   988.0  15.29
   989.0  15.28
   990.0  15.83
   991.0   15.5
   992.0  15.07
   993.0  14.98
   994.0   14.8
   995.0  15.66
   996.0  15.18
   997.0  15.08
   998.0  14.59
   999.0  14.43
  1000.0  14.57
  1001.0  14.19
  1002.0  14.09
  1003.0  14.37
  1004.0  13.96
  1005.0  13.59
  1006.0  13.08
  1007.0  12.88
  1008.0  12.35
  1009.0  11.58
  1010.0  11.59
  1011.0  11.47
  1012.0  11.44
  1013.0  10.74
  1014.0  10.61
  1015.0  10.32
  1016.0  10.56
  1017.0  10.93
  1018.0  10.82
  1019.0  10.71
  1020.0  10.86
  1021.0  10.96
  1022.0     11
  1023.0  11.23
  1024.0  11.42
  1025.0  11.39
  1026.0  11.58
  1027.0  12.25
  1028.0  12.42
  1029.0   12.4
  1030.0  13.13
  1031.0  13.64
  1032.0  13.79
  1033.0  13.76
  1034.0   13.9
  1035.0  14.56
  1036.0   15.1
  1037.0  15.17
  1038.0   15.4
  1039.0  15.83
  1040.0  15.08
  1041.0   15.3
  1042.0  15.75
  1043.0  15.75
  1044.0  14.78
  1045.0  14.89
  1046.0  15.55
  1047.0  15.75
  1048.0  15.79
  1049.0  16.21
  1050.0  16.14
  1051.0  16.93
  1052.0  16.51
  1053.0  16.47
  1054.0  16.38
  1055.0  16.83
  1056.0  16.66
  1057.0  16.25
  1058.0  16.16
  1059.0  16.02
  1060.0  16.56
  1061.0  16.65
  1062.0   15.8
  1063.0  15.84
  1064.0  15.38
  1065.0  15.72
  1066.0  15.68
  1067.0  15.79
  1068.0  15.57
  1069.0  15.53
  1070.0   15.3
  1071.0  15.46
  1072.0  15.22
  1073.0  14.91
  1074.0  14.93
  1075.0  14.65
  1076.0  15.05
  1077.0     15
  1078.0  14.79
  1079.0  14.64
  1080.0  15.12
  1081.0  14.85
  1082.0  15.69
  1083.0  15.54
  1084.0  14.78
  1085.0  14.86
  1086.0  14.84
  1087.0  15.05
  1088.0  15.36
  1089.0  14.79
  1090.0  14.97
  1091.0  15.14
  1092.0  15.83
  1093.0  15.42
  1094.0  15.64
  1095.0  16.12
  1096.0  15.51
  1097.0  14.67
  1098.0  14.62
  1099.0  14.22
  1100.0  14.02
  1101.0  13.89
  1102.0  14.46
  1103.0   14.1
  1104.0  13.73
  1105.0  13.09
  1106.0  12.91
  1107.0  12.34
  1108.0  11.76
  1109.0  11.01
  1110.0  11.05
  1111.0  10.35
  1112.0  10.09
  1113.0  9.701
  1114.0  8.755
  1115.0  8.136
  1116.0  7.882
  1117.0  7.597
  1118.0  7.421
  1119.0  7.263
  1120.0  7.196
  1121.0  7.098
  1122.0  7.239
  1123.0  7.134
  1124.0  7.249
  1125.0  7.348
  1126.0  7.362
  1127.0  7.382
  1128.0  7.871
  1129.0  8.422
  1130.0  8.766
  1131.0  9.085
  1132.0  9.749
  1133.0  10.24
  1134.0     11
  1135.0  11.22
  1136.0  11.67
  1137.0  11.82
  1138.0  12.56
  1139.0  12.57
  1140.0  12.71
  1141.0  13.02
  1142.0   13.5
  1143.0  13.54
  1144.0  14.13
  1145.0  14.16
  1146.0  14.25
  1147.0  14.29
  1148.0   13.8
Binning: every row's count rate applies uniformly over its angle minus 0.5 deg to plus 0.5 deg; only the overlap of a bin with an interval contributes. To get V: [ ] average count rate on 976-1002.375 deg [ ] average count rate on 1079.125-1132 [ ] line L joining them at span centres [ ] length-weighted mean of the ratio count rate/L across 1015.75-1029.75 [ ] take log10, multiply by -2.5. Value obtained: 0.21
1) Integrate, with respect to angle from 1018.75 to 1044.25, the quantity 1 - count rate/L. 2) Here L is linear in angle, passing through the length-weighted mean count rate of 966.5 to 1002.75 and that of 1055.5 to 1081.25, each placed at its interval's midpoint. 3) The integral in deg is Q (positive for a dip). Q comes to 2.8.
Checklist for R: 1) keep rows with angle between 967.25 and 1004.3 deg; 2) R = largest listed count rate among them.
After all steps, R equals 15.83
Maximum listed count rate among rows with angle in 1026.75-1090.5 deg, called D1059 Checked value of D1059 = 16.93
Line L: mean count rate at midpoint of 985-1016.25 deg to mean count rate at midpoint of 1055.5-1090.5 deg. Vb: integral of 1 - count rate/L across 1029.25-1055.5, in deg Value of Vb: -1.1 deg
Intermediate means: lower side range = 13.7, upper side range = 15.4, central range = 15.3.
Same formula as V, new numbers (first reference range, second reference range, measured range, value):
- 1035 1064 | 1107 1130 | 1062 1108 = -0.236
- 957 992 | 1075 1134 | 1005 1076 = -0.096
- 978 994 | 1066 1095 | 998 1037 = 0.188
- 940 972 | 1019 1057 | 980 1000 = -0.059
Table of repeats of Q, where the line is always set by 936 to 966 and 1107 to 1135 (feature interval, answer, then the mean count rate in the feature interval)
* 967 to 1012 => -4.9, 14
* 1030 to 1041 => -3.2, 14.6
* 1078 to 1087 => -4.6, 15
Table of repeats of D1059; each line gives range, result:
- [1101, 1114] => 14.46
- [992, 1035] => 15.66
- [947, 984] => 15.13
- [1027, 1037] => 15.17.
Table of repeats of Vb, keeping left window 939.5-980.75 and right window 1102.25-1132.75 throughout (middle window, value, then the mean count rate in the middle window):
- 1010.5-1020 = 1.1 deg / 10.8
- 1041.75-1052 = -4.0 deg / 15.8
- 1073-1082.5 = -4.1 deg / 15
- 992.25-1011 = -1.8 deg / 13.9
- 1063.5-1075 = -5.0 deg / 15.4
